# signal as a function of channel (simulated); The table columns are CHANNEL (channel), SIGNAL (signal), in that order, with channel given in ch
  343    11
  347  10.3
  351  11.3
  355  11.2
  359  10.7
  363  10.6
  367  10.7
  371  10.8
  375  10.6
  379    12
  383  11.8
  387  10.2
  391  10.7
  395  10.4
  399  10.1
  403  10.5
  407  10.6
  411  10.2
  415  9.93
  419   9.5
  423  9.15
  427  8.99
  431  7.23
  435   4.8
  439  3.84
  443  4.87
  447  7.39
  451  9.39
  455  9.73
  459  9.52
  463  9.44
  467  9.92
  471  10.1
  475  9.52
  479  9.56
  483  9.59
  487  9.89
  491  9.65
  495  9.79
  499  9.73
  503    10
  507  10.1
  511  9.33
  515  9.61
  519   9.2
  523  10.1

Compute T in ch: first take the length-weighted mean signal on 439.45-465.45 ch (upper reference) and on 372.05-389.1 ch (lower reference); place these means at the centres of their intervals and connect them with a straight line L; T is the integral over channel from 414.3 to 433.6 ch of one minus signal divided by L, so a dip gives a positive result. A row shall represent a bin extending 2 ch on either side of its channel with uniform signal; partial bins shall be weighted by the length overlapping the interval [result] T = 1.2 ch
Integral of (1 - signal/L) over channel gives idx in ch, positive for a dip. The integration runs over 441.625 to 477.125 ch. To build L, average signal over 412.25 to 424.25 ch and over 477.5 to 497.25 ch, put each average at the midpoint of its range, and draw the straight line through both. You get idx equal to 2.6 ch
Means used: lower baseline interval 9.59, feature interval 8.95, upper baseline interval 9.7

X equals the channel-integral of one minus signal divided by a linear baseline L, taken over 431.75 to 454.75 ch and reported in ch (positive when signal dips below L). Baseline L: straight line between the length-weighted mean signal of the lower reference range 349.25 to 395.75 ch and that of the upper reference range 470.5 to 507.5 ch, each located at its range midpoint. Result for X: 8.6 ch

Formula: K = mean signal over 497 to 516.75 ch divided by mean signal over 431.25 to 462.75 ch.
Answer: 1.35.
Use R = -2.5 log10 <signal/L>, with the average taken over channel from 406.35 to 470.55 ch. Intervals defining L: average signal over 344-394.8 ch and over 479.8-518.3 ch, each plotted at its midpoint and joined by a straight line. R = 0.22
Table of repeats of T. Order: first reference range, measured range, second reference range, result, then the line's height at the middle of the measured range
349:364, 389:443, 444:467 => 5.9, 9.78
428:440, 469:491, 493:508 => -2.9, 8.61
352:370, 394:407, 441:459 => -1.1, 9.59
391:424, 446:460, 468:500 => 1.1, 9.89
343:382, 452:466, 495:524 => 0.8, 10.1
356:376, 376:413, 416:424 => -2.5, 10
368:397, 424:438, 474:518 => 4.7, 10.4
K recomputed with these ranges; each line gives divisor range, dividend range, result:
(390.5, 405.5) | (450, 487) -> 0.93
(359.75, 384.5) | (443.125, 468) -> 0.80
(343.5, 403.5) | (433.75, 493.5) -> 0.79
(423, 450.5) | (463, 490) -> 1.48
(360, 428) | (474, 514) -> 0.93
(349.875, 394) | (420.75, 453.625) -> 0.64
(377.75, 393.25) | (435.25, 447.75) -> 0.46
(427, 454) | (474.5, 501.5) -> 1.47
